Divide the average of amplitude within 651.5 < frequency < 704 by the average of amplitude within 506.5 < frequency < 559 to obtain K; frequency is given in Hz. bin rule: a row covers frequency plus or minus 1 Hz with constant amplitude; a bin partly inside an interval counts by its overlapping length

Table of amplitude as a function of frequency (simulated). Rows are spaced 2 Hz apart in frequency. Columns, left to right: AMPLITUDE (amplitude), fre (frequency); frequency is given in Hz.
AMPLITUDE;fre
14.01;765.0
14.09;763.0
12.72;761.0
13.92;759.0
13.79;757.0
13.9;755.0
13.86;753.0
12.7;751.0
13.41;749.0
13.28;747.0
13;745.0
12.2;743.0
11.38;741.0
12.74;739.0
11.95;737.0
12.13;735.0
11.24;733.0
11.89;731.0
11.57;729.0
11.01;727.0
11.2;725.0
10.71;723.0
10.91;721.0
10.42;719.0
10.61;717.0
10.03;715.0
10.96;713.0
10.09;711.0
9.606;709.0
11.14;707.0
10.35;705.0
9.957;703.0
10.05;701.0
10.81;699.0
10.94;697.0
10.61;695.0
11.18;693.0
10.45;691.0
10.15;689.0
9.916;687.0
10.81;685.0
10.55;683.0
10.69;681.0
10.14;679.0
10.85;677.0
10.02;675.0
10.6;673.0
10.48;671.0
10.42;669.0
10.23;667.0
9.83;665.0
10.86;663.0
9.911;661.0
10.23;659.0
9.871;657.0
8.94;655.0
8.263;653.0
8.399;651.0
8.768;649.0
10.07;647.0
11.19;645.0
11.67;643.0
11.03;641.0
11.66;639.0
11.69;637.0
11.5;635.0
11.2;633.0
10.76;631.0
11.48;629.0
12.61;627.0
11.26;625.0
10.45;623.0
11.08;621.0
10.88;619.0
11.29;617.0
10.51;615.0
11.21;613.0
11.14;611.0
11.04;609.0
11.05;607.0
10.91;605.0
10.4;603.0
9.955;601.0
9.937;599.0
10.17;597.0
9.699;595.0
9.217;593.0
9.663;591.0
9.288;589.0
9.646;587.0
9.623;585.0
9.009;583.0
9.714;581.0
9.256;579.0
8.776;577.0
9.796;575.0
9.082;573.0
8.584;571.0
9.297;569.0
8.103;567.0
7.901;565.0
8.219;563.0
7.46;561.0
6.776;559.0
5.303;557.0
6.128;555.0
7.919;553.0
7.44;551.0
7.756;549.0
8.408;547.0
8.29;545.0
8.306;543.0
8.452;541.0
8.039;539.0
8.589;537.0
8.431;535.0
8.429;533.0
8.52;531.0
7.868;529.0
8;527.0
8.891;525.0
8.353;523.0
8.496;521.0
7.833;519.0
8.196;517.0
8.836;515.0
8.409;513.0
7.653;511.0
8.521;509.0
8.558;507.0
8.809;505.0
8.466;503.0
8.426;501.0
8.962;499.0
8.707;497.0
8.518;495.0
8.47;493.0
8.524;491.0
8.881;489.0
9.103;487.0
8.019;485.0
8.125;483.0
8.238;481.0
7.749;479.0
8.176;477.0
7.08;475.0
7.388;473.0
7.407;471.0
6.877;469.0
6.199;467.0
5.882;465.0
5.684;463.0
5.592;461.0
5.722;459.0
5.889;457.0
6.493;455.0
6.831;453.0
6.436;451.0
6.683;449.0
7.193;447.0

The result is 1.27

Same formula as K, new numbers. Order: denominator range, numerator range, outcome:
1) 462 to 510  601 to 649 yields 1.39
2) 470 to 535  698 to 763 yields 1.41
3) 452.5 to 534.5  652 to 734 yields 1.33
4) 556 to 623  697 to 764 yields 1.23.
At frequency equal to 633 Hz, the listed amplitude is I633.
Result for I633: 11.2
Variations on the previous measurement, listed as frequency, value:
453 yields 6.831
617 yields 11.29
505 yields 8.809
